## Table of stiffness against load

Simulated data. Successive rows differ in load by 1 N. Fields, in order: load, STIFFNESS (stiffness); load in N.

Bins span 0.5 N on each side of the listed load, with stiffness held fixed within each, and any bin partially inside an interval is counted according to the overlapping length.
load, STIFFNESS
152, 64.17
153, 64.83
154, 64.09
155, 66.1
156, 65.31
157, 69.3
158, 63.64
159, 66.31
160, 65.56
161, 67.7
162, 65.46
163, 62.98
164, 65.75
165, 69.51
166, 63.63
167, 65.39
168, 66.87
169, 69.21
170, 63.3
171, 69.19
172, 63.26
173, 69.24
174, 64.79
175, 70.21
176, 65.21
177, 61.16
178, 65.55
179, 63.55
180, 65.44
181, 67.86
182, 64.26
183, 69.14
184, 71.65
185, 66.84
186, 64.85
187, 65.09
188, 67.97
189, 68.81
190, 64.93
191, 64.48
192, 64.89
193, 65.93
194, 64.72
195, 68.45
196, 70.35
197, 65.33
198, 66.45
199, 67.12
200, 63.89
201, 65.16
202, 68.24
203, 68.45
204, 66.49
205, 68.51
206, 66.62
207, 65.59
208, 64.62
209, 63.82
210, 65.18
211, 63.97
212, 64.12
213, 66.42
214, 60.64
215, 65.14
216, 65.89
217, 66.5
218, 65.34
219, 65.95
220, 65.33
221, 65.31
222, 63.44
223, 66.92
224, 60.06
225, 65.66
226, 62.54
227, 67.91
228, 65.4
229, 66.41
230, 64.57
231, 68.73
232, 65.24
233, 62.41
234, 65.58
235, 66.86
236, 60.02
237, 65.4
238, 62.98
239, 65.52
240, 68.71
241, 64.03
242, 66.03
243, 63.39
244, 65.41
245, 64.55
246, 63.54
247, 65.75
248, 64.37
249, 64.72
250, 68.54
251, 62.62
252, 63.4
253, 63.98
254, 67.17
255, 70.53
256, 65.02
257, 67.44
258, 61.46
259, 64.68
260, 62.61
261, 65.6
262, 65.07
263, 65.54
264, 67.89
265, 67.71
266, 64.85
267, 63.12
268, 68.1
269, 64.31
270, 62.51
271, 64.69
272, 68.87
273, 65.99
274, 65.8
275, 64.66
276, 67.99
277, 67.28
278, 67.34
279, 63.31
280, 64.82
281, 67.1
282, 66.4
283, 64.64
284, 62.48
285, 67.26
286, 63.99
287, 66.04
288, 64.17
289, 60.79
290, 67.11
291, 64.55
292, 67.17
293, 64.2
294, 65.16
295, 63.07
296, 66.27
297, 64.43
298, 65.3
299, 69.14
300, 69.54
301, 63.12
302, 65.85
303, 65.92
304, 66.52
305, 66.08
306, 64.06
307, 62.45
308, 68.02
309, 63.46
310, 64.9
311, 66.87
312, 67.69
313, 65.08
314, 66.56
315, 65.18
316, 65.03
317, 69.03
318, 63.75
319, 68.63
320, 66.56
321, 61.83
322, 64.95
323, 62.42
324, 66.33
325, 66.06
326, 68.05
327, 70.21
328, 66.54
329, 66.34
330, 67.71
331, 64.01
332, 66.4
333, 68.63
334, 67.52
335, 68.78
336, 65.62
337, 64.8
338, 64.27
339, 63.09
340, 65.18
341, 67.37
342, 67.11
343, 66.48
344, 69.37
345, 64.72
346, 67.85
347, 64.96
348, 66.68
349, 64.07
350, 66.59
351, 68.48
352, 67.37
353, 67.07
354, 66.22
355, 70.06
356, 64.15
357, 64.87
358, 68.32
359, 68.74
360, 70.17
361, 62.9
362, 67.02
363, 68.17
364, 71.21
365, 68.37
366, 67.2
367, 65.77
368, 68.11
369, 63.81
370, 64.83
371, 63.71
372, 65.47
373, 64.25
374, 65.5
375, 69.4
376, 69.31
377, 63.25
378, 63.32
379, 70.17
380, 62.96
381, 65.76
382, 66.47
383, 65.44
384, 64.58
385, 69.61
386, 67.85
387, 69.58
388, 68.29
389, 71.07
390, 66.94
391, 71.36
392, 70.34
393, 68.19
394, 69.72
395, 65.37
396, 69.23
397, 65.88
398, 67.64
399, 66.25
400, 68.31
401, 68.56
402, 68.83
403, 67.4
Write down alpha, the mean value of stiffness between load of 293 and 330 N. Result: 65.8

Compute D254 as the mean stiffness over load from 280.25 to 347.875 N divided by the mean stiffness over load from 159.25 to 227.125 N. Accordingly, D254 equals 1.0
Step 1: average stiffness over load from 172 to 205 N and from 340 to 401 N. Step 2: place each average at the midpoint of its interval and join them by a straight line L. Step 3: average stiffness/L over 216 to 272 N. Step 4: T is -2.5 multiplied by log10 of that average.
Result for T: 0.024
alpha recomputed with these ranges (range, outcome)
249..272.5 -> 65.4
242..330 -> 65.5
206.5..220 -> 64.9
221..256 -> 65.1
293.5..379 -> 66.2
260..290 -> 65.4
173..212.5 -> 66.2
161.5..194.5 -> 66.1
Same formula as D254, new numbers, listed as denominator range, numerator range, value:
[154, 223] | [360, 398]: 1.02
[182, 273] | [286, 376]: 1.01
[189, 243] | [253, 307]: 1.00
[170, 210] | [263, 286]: 0.99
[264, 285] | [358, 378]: 1.01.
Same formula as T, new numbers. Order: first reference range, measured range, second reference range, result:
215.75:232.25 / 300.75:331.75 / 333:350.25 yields 0.00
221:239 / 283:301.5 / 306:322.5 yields 0.00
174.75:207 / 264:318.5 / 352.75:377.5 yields 0.02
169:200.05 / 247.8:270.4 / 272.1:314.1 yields 0.01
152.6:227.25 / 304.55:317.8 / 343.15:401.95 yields 0.02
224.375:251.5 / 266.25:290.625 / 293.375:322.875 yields 0.00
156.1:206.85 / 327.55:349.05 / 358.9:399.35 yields 0.01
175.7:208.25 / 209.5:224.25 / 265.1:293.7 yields 0.02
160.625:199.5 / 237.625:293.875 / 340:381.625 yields 0.02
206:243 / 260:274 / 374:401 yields 0.00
